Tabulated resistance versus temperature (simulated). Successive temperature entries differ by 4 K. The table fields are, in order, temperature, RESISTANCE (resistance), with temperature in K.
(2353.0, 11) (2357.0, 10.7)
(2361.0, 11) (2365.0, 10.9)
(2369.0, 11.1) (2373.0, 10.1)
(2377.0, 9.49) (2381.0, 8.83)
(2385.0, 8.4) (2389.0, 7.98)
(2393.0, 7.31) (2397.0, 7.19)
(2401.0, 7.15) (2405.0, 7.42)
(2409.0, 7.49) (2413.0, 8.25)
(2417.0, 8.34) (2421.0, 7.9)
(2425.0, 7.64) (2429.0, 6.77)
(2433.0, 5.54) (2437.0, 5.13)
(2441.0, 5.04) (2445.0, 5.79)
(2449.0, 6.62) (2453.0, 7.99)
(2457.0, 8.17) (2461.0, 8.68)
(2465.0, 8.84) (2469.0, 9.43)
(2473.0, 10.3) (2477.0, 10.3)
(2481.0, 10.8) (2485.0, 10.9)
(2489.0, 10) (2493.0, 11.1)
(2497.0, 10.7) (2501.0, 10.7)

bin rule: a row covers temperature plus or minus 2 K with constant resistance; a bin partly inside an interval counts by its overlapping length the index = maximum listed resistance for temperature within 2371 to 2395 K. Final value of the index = 10.1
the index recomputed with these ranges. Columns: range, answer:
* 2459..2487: 10.9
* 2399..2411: 7.49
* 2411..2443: 8.34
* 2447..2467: 8.84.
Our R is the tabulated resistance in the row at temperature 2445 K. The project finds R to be 5.79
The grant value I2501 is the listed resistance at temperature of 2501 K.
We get 10.7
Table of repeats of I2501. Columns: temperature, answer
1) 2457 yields 8.17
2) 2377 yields 9.49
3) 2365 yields 10.9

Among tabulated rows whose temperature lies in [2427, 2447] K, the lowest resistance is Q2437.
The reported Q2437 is 5.04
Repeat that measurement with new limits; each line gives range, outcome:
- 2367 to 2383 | 8.83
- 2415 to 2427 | 7.64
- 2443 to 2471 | 5.79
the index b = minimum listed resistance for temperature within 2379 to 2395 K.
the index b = 7.31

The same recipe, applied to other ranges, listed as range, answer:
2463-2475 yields 8.84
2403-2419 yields 7.42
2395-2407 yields 7.15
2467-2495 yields 9.43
